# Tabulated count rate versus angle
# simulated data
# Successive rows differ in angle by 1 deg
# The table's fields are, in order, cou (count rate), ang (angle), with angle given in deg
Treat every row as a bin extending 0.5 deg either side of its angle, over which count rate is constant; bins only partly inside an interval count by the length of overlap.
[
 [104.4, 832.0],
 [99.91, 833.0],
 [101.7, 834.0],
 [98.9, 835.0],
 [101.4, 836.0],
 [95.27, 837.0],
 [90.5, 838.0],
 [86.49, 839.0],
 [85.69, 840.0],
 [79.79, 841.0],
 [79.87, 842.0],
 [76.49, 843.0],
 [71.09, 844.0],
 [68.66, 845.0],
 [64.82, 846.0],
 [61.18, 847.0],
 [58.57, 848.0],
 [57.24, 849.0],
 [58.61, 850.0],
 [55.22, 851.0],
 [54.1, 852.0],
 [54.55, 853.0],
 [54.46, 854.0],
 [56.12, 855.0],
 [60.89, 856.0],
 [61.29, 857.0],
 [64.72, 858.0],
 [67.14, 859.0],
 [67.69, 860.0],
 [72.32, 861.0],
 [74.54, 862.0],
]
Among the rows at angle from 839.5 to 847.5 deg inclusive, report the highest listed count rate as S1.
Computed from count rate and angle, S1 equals 85.69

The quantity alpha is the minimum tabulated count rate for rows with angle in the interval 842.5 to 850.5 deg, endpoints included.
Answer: 57.24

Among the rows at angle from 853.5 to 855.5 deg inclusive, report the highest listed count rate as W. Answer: 56.12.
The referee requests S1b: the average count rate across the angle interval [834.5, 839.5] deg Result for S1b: 94.5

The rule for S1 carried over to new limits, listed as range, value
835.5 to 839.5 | 101.4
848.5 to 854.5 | 58.61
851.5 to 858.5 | 64.72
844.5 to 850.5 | 68.66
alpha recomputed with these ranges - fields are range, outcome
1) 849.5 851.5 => 55.22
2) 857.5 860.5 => 64.72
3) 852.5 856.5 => 54.46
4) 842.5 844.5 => 71.09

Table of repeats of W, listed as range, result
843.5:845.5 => 71.09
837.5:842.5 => 90.5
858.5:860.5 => 67.69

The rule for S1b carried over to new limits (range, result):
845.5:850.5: 60.1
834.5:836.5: 100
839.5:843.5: 80.5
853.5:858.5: 59.5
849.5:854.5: 55.4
